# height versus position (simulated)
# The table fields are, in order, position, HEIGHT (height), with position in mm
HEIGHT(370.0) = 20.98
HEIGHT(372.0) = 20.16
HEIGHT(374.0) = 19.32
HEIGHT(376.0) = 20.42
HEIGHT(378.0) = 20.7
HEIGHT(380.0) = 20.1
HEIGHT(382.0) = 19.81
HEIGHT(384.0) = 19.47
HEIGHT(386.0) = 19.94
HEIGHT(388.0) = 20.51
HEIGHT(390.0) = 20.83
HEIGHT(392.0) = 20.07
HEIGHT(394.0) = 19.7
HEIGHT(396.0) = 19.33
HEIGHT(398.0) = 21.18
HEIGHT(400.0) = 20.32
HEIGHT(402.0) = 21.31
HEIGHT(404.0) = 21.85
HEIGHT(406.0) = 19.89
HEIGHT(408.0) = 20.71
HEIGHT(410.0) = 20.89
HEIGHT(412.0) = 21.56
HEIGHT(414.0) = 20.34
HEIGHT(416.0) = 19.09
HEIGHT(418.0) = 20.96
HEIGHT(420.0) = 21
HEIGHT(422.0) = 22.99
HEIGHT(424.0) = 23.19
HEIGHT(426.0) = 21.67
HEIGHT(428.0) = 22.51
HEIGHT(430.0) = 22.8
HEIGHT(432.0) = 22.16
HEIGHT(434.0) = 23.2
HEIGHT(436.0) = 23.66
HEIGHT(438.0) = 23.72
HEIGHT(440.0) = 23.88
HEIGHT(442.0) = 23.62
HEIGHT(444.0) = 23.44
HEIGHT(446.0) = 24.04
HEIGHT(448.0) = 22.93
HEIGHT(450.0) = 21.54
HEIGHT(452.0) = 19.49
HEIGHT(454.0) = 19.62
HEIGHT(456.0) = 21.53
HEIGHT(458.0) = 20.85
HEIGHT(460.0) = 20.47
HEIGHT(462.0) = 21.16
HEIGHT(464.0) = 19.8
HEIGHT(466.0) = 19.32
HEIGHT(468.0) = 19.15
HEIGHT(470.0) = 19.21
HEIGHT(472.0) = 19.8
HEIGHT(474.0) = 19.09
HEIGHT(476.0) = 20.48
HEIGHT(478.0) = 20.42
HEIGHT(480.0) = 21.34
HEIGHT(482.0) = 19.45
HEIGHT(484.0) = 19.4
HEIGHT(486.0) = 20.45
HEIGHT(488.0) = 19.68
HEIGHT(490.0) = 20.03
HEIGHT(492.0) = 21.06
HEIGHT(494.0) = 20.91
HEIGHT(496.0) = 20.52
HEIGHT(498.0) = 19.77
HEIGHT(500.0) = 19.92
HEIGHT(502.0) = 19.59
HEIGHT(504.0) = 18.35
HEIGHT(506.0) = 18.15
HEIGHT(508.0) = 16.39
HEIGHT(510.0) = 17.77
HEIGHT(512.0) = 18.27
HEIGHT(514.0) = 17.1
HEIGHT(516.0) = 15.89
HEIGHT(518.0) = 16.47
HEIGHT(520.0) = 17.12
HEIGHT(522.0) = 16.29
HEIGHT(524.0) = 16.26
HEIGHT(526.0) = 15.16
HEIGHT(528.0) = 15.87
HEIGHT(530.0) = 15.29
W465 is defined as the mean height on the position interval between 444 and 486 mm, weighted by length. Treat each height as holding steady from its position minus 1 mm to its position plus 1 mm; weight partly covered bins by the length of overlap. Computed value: 20.5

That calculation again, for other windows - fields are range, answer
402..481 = 21.4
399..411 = 20.8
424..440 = 22.9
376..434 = 20.9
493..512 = 19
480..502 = 20.2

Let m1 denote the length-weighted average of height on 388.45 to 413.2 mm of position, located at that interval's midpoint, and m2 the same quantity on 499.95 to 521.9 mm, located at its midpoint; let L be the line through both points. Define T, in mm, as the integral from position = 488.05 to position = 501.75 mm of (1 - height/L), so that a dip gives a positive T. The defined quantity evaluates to -1.7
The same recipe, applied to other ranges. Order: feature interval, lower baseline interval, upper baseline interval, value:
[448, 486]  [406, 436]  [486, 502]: 1.03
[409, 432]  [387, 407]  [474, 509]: -1.43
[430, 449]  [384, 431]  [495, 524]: -3.21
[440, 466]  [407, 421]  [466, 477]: -2.16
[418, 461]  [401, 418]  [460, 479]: -4.19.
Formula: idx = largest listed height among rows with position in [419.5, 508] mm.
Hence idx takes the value 24.04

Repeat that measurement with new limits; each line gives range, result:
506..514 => 18.27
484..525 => 21.06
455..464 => 21.53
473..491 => 21.34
